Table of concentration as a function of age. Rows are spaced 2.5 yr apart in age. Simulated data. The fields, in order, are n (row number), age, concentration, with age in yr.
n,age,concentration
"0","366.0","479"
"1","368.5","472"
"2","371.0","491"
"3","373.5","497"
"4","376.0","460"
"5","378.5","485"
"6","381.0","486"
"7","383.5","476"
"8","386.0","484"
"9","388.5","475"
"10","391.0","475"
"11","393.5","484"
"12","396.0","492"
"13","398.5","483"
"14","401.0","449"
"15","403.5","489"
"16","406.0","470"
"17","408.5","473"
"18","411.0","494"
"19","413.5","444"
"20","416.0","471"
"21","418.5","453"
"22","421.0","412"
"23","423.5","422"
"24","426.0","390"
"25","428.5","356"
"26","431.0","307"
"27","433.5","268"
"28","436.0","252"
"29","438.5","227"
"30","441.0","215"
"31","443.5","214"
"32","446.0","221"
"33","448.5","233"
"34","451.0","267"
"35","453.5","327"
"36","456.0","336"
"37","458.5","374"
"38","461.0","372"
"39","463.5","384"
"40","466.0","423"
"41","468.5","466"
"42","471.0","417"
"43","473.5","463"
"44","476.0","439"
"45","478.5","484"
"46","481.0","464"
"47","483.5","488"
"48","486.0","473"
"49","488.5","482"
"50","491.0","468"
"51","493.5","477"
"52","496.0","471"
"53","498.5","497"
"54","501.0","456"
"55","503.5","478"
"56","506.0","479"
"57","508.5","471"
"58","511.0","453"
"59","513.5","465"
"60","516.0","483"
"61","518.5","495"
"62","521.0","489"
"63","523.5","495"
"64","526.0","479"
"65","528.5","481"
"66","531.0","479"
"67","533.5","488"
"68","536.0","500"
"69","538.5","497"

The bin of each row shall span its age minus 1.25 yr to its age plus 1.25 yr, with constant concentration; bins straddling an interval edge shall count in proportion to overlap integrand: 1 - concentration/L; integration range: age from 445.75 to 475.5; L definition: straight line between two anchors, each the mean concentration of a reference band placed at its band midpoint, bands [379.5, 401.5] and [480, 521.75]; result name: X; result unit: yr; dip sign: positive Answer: 7.1 yr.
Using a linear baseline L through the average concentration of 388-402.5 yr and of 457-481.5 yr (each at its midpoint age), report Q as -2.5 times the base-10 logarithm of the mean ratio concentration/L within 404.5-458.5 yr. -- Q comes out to 0.29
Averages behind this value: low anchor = 477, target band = 347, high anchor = 427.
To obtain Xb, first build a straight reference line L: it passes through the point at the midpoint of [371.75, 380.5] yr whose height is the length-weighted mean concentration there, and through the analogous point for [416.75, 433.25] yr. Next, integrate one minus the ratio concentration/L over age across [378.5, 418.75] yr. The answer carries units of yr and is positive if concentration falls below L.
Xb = -3.6 yr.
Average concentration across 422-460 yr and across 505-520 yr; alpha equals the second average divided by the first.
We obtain 1.6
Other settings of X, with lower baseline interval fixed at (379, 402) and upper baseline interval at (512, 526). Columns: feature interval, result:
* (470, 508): 1.1 yr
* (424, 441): 6.4 yr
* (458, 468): 1.8 yr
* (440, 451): 5.8 yr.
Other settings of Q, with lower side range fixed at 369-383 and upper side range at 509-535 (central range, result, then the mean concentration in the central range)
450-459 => 0.432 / 324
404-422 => 0.048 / 461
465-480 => 0.075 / 449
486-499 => 0.008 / 477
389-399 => -0.001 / 483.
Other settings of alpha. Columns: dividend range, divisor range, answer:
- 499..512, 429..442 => 1.80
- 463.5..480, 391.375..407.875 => 0.93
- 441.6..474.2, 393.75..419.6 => 0.72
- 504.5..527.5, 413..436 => 1.25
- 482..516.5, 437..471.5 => 1.50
